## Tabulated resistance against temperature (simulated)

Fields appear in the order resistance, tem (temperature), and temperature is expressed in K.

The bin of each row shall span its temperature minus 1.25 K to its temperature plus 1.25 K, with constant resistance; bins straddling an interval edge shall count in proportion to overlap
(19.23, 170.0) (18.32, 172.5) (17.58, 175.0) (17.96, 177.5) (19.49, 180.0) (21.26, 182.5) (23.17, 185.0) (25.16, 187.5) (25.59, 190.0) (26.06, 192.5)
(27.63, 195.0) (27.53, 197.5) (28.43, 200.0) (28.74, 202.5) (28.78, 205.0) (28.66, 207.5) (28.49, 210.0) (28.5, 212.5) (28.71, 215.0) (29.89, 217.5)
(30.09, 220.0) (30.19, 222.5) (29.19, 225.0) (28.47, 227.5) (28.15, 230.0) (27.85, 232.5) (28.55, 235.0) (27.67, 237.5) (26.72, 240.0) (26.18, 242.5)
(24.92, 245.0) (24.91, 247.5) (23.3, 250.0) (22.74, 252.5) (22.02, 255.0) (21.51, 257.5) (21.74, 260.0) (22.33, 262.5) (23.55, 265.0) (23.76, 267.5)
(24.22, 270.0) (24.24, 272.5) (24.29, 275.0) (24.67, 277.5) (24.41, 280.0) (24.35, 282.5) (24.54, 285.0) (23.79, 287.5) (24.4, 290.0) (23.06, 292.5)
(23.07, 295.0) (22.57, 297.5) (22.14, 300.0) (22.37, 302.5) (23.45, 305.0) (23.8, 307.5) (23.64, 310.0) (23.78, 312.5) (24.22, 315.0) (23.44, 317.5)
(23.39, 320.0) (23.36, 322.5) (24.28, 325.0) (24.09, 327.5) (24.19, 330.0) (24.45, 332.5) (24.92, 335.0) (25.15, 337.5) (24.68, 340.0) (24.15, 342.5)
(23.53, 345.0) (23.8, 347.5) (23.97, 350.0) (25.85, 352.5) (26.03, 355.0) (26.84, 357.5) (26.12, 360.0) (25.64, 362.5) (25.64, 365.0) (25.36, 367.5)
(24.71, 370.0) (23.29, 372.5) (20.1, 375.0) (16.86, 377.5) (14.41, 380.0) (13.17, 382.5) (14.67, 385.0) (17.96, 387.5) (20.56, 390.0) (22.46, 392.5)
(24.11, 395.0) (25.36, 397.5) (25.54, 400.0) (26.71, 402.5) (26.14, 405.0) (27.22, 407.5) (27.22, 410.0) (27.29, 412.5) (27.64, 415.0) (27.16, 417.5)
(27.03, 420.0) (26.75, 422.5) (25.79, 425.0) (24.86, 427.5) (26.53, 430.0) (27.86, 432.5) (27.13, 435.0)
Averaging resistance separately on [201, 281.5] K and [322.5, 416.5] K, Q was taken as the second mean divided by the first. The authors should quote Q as 0.90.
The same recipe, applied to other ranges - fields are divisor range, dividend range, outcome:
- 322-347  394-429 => 1.09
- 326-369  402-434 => 1.07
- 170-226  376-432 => 0.91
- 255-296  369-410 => 0.92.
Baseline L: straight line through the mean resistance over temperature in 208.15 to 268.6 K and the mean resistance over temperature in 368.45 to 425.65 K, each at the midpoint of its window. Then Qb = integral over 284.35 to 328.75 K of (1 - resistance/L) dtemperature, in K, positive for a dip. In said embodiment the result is 2.5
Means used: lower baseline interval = 26.3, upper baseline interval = 23.1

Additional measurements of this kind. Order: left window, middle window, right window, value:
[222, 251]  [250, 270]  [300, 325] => 2.55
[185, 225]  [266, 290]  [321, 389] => 1.18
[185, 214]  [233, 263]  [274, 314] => 1.16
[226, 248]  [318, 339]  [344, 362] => 1.15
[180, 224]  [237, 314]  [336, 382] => 5.20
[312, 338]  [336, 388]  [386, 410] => 3.32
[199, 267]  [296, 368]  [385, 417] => 3.06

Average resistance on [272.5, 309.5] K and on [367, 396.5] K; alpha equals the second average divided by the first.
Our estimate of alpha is 0.83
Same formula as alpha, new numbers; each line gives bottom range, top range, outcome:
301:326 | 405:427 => 1.14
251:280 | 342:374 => 1.07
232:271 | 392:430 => 1.07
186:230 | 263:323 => 0.84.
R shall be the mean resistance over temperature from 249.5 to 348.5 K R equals 23.6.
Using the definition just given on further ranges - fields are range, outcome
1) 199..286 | 26.1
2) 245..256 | 23.5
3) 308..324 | 23.7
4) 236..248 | 26.2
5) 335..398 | 22.6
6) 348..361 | 25.6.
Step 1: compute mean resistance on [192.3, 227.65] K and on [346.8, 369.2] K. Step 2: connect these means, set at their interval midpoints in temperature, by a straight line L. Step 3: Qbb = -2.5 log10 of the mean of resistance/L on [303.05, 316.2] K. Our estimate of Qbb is 0.12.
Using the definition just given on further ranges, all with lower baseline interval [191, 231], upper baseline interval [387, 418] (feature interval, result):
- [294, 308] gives 0.18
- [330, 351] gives 0.08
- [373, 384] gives 0.47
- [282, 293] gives 0.13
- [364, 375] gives 0.07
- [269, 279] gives 0.13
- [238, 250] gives 0.10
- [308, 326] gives 0.13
